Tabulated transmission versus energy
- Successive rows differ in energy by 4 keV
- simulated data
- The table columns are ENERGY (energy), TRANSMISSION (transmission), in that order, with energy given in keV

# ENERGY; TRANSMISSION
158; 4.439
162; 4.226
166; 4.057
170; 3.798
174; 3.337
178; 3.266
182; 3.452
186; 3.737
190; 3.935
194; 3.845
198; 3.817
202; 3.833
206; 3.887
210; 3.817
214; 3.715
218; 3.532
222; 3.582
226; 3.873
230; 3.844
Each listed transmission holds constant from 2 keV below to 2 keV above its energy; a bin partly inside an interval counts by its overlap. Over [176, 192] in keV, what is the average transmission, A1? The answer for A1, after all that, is 3.6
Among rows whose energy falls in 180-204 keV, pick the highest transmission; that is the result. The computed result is 3.935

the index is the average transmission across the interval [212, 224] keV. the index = 3.61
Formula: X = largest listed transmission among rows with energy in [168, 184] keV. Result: 3.798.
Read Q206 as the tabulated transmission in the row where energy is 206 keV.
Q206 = 3.887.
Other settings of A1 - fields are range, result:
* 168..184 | 3.46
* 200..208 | 3.86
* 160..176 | 3.85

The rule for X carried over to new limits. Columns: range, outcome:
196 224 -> 3.887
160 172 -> 4.226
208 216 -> 3.817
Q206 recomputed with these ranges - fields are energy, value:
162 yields 4.226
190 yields 3.935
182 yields 3.452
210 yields 3.817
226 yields 3.873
